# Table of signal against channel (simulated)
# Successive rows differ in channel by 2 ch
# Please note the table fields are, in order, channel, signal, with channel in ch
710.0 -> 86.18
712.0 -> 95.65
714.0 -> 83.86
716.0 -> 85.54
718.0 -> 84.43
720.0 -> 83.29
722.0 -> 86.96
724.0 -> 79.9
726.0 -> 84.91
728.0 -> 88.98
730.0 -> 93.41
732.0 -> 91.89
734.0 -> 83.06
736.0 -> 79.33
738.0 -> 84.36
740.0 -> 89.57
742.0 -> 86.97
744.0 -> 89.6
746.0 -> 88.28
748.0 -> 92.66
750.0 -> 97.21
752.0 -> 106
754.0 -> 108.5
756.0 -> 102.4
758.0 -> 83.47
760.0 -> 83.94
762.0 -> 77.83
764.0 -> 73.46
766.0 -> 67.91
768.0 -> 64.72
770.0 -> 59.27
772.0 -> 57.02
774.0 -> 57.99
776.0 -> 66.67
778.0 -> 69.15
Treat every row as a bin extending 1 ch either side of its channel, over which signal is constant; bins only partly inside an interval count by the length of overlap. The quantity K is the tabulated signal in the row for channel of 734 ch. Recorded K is 83.06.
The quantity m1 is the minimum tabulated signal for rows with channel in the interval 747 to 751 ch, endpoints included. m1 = 92.66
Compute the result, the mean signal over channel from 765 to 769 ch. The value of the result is 66.3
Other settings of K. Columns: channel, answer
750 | 97.21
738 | 84.36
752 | 106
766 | 67.91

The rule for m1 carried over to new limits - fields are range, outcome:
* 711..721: 83.29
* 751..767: 67.91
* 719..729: 79.9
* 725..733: 84.91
